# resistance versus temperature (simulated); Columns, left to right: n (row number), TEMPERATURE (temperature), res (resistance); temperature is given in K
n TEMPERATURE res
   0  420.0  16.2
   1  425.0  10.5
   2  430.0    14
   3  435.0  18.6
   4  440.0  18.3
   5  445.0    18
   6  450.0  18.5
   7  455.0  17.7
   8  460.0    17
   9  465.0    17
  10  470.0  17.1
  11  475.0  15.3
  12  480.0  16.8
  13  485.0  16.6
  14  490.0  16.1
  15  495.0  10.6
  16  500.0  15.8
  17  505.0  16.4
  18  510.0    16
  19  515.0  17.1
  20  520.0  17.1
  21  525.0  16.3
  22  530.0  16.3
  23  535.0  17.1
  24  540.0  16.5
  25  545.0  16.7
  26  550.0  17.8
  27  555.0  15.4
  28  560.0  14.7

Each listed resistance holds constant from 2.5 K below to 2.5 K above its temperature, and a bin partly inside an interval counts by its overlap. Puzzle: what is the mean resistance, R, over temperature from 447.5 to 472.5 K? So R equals 17.5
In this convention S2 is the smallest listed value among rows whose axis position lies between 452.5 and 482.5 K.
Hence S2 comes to 15.3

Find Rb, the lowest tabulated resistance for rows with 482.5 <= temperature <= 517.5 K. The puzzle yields 10.6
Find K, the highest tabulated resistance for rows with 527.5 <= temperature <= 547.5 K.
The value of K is 17.1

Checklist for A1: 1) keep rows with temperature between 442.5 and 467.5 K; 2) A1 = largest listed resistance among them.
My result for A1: 18.5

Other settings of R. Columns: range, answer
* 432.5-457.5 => 18.2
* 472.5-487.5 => 16.2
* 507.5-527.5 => 16.6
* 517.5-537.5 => 16.7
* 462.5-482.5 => 16.6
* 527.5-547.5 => 16.6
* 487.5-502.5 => 14.2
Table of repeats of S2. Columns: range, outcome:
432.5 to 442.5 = 18.3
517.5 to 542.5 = 16.3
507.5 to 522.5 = 16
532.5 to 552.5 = 16.5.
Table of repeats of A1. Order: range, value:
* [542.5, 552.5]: 17.8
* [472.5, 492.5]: 16.8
